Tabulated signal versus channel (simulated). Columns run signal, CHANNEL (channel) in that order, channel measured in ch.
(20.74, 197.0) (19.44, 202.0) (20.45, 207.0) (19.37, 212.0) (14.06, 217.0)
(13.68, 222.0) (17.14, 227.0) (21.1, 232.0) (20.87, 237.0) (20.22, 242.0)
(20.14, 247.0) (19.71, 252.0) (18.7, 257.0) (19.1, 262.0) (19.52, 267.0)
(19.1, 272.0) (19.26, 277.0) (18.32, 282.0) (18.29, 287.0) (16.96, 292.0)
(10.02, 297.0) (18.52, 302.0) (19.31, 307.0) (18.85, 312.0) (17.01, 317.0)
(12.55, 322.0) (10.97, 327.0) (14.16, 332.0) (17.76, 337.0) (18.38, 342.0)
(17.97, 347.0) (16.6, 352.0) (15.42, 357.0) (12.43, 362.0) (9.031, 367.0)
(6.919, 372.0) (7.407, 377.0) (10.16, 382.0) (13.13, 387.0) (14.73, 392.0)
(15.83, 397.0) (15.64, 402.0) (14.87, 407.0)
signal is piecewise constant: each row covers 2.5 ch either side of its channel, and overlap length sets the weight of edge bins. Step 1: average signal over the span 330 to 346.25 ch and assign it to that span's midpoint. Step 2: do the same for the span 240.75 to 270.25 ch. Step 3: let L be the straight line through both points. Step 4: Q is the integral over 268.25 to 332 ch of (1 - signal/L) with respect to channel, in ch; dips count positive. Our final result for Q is 5.72 ch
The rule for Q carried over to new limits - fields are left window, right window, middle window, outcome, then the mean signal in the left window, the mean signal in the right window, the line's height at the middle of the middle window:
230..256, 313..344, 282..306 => 1.2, 20.3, 15.3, 17.3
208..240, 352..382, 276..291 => -3.5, 17.9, 10.8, 14.9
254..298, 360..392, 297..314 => -2.1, 18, 10.2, 15.7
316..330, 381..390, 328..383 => -2.9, 13.2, 12.1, 12.6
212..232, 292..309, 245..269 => -4.8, 16.3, 16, 16.2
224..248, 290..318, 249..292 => -1.6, 19.7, 16.8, 18.2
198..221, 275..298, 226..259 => -4.1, 18.2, 16.9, 17.7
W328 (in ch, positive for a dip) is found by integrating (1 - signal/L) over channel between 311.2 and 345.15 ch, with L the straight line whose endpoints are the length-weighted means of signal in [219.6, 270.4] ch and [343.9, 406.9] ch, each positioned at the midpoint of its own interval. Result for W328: -0.8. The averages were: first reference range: 19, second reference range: 13.1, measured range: 15.6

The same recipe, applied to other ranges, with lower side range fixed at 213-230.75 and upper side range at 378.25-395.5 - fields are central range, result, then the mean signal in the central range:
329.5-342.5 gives -2.93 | 16.5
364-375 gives 4.01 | 8.15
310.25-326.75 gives -1.73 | 15.3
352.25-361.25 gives -1.41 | 15.1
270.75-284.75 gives -4.02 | 18.9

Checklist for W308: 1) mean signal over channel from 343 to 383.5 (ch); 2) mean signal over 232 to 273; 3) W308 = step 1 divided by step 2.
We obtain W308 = 0.62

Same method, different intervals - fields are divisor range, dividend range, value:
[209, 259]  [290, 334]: 0.83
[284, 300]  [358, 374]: 0.66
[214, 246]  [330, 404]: 0.76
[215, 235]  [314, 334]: 0.83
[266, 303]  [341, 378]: 0.75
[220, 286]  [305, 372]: 0.79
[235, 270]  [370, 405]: 0.61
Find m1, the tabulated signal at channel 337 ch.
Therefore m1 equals 17.76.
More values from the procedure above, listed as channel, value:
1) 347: 17.97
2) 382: 10.16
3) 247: 20.14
